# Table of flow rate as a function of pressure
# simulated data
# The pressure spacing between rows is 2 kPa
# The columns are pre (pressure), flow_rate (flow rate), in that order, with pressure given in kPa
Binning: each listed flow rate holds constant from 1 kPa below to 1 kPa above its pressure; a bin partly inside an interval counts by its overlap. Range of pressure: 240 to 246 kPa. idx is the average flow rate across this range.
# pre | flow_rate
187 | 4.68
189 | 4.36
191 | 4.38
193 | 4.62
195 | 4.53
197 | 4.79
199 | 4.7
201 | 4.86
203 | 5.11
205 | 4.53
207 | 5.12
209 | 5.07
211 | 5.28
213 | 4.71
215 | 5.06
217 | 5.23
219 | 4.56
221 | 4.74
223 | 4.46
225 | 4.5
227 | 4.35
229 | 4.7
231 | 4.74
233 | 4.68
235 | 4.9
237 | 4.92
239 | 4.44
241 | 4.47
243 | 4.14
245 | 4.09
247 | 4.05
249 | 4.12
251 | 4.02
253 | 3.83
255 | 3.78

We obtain 4.23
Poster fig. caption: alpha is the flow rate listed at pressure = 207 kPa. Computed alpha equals 5.12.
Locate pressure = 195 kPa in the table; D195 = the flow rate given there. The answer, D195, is 4.53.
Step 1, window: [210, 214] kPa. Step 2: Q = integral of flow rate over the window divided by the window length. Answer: 5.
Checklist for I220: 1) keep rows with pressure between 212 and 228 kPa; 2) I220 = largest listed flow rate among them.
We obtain 5.23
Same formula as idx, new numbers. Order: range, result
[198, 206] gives 4.8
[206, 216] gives 5.05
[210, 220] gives 4.97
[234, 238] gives 4.91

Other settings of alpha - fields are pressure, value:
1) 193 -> 4.62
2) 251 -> 4.02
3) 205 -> 4.53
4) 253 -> 3.83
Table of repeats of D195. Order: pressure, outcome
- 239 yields 4.44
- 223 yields 4.46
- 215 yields 5.06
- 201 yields 4.86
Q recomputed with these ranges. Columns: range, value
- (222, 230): 4.5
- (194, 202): 4.72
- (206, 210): 5.1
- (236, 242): 4.61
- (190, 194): 4.5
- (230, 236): 4.77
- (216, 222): 4.84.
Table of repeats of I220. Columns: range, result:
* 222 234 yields 4.74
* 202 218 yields 5.28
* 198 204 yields 5.11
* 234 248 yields 4.92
